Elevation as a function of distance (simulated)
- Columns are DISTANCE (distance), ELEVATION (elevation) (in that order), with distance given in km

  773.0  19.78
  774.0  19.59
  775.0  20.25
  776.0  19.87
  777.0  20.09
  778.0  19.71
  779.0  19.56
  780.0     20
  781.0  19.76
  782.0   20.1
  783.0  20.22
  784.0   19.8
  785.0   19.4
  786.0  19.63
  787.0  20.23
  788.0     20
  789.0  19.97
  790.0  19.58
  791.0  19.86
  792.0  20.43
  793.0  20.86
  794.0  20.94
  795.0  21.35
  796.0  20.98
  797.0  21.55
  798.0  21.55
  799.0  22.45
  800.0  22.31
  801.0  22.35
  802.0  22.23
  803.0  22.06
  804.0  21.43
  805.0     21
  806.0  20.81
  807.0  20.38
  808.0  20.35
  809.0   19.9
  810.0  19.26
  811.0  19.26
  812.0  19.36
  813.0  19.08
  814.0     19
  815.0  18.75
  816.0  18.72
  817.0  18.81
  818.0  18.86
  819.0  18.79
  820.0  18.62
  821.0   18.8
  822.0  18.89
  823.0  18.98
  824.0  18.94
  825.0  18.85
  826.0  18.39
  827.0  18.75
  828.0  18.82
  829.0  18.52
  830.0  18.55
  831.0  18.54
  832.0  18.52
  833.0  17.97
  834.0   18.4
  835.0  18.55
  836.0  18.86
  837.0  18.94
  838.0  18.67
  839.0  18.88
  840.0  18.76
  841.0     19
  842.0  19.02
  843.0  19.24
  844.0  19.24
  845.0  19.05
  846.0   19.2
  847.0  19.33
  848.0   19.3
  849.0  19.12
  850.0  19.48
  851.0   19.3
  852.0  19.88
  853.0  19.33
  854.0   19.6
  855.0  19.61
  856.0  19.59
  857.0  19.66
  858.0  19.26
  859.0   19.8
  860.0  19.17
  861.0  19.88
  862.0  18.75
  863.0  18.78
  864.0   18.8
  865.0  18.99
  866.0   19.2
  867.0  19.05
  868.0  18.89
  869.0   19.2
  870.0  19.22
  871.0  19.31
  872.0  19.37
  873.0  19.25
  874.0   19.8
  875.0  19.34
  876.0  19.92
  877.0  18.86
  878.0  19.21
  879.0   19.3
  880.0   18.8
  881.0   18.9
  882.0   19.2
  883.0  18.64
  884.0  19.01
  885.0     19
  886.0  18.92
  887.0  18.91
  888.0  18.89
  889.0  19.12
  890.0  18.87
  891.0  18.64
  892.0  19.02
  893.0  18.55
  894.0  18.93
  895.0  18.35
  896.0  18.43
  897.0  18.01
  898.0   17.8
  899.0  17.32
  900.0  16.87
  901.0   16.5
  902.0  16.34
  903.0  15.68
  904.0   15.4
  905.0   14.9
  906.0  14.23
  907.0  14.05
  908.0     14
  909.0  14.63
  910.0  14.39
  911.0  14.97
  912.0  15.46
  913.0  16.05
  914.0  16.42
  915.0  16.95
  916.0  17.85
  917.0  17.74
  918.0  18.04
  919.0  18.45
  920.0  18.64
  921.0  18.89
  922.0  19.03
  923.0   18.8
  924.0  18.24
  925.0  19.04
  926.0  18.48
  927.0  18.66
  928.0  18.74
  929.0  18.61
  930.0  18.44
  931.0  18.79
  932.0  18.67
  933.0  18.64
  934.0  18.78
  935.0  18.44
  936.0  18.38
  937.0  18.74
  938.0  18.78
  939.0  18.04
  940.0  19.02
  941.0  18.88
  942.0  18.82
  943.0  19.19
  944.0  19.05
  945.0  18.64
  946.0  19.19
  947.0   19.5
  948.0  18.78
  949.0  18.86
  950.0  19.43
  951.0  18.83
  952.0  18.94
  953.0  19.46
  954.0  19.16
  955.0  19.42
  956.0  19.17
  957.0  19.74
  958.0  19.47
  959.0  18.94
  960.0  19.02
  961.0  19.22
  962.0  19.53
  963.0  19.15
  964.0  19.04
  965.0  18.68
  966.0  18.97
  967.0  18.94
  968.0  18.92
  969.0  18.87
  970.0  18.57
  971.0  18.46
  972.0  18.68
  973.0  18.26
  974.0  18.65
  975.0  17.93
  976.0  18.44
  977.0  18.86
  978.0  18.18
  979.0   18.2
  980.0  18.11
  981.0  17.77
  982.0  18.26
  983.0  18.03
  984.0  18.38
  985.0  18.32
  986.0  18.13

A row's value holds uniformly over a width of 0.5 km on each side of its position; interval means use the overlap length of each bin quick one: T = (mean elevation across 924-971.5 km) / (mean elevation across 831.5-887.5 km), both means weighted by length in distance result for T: 0.99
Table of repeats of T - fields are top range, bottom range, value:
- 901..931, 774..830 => 0.85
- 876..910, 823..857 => 0.93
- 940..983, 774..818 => 0.93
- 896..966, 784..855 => 0.92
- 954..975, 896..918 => 1.18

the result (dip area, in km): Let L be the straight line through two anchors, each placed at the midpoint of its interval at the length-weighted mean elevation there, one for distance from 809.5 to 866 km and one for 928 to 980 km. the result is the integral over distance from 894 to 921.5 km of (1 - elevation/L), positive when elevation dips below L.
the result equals 3.39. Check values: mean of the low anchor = 19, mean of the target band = 16.6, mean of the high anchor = 18.8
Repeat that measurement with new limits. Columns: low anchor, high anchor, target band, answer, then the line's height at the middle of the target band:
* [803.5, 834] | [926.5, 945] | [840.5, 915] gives 2.4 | 18.9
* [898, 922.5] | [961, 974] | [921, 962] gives -2.7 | 17.7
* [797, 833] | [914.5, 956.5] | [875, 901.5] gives 0.7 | 19.1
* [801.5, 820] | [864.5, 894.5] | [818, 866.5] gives 1.2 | 19.5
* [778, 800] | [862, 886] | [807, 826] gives 0.9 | 20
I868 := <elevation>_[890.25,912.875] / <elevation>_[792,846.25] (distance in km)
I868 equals 0.8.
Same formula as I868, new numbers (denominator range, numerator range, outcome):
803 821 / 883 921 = 0.88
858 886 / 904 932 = 0.89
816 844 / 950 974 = 1.01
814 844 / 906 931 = 0.92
